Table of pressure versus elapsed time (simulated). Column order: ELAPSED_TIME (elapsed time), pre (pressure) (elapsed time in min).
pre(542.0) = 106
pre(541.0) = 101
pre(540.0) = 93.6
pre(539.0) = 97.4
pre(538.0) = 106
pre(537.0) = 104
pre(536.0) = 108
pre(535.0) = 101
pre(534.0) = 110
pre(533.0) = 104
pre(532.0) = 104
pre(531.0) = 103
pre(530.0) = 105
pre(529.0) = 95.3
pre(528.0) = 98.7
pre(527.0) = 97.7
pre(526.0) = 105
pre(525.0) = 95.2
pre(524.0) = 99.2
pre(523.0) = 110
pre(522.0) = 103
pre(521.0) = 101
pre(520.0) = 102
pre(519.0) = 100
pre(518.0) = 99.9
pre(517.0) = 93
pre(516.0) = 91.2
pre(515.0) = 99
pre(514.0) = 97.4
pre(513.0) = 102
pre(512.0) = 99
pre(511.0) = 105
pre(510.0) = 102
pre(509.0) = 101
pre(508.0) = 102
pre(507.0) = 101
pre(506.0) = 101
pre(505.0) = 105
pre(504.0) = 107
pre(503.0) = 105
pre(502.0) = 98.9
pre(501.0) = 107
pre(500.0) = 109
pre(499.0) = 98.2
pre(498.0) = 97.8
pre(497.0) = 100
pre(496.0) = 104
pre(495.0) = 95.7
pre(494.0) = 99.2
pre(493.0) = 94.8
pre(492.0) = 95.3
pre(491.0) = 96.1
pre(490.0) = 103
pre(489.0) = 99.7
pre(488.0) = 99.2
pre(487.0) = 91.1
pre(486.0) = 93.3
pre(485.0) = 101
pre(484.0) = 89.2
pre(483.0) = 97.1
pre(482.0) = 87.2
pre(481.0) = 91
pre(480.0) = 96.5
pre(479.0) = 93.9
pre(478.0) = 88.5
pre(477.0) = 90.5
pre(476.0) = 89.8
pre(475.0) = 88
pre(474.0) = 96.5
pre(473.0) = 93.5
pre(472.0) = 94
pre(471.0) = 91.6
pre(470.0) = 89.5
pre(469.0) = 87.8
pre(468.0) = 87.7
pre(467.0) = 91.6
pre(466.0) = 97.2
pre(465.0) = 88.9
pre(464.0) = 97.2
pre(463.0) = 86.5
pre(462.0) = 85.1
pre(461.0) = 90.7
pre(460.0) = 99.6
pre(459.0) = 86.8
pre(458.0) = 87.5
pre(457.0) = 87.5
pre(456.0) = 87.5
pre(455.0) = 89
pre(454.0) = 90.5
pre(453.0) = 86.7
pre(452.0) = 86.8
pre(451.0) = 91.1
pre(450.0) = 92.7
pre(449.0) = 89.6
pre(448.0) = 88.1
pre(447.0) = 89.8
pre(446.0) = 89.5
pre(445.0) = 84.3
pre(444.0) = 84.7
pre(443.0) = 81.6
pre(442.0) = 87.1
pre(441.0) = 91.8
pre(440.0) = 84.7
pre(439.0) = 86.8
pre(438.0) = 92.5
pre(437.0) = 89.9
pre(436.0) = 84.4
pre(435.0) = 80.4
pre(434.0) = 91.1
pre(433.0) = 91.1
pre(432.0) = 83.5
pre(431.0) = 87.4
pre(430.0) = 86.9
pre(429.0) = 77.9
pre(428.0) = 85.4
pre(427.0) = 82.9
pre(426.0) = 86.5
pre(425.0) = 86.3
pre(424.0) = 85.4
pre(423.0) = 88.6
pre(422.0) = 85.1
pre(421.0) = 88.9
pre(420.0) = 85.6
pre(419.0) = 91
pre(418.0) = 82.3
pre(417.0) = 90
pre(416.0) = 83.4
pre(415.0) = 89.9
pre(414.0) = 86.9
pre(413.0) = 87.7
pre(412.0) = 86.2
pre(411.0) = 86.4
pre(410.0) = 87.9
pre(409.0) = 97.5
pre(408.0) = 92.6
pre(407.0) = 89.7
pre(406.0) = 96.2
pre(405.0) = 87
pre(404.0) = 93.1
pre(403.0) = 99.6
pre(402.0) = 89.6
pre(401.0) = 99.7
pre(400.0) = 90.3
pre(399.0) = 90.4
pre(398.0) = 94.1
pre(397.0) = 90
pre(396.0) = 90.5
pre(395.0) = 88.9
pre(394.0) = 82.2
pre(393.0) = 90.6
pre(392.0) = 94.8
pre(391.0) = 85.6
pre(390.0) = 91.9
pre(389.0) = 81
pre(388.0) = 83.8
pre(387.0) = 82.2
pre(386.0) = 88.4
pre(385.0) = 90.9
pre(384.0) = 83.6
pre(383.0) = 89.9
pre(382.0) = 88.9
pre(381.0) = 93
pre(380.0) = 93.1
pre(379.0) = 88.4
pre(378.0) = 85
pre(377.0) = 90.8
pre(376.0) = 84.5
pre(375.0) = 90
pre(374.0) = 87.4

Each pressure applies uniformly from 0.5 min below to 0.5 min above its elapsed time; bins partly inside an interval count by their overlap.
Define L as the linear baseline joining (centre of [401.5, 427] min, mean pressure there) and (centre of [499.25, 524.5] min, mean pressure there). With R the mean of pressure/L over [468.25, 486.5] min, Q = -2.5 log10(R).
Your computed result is 0.06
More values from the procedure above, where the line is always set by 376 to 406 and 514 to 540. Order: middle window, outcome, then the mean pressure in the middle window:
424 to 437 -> 0.09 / 85.5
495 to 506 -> -0.04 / 103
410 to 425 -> 0.06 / 87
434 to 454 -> 0.08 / 87.7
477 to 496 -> 0.03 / 95.2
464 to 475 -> 0.05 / 91.9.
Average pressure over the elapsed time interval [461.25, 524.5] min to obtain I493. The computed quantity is 96.9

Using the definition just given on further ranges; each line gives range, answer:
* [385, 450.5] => 88.2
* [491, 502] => 99.9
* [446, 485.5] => 90.8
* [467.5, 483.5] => 91.4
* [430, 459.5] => 87.7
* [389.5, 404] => 91.4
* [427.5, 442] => 86.7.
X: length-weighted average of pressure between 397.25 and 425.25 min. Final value 89.7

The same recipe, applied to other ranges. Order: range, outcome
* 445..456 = 89.1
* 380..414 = 89.8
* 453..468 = 90.2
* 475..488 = 92.5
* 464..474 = 91.9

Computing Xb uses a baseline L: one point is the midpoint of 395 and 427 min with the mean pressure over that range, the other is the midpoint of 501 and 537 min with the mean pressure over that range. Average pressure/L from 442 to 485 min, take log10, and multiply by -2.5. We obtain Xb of 0.06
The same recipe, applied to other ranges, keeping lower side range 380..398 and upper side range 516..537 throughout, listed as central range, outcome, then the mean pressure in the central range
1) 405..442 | 0.05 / 87.5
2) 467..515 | 0.01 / 97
